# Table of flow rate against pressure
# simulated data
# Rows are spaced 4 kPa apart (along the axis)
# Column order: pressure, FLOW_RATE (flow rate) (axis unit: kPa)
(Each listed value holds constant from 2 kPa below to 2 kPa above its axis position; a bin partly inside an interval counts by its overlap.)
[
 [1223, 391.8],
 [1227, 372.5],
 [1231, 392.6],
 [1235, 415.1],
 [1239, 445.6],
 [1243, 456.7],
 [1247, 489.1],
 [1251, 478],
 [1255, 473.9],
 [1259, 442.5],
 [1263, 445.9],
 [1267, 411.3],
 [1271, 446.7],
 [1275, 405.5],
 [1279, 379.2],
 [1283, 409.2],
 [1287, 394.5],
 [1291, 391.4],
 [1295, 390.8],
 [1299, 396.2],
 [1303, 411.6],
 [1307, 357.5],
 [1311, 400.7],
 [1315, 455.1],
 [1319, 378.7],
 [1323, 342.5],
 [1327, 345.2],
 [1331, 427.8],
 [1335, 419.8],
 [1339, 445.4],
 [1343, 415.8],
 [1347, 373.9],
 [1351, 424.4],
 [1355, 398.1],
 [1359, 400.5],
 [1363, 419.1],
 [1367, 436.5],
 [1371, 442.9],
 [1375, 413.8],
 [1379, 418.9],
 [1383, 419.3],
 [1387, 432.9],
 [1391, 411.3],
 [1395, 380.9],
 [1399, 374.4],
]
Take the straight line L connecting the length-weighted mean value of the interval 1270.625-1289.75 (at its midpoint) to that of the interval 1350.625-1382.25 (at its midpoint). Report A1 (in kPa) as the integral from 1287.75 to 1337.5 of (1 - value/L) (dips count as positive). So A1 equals 1.9 kPa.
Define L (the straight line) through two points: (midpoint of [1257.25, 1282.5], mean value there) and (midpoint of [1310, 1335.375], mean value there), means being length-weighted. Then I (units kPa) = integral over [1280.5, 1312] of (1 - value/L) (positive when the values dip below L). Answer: 1.1 kPa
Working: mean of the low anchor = 421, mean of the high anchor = 394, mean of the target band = 394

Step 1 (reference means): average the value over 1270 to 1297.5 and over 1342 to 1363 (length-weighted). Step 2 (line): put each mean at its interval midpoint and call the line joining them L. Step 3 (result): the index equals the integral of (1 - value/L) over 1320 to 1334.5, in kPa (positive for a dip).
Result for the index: 0.9 kPa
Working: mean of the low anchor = 401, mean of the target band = 377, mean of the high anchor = 403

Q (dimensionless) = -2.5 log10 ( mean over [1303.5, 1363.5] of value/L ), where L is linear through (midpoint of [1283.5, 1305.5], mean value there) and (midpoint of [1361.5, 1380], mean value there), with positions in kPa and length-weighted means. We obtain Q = 0.03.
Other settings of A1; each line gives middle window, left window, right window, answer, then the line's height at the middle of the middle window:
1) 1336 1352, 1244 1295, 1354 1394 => 0.3 kPa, 422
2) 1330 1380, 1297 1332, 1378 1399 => -2.3 kPa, 400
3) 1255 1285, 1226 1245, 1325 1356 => -0.6 kPa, 415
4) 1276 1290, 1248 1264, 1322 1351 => 1.5 kPa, 442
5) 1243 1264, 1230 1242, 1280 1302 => -2.6 kPa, 415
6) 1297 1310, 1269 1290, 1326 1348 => 0.6 kPa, 407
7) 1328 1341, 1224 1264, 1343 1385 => -0.1 kPa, 421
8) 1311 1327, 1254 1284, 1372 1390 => 1.4 kPa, 424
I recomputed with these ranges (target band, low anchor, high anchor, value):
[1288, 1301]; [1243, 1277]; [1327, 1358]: 1.2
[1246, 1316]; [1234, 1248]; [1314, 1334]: 0.3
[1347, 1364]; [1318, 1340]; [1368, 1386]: 0.2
